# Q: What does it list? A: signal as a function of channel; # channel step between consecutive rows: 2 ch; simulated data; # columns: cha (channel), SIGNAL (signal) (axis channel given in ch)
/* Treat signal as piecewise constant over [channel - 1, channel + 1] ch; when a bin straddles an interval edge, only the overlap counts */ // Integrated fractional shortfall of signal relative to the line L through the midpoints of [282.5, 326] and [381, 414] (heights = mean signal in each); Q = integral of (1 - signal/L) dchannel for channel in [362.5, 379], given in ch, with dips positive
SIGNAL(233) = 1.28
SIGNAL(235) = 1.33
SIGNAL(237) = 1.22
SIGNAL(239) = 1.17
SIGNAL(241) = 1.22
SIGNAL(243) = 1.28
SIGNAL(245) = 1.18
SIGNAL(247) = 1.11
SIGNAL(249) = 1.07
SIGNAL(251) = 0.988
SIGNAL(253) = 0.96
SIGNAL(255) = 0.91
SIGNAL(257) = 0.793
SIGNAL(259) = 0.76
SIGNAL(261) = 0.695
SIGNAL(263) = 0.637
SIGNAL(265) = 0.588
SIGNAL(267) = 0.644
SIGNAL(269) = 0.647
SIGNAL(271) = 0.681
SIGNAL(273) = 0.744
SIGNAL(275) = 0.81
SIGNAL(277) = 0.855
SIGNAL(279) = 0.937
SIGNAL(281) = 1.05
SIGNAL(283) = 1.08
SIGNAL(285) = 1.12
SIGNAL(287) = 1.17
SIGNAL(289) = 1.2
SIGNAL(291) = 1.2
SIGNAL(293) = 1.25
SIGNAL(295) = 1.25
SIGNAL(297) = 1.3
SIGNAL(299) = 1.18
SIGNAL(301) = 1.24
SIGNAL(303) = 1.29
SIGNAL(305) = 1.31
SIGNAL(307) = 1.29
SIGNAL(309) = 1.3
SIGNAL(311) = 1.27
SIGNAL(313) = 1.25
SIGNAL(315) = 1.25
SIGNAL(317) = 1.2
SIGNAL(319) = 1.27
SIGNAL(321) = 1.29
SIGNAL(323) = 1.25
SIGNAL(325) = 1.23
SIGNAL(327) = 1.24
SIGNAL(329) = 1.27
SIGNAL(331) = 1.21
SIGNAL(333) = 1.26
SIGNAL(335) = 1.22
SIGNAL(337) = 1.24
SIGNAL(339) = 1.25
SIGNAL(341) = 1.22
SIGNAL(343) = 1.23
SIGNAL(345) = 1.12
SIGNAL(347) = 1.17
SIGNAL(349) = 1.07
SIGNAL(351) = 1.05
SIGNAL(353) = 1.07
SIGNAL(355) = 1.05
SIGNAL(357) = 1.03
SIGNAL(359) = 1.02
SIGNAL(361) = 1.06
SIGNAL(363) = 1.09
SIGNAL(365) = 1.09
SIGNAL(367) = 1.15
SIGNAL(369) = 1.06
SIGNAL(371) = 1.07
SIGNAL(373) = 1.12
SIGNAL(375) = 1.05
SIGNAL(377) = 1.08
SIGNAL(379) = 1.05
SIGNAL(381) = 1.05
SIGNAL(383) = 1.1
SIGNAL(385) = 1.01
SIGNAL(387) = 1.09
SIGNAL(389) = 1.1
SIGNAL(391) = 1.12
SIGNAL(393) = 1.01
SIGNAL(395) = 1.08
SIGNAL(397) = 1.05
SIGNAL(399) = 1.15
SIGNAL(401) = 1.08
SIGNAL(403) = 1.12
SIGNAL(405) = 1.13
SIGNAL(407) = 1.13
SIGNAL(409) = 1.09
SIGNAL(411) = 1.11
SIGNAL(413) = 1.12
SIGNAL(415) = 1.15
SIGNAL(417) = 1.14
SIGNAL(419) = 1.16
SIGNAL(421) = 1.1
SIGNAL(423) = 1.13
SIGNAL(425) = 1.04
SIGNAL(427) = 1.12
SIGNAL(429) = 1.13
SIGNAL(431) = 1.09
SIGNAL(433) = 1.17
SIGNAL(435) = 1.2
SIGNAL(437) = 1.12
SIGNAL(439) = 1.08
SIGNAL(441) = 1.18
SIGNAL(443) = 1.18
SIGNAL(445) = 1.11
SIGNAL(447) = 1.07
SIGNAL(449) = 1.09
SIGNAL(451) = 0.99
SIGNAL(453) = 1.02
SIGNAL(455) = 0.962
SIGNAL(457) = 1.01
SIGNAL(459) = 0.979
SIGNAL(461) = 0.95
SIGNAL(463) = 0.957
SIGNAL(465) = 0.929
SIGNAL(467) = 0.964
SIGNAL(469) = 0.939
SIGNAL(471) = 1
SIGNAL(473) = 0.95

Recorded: 0.7 ch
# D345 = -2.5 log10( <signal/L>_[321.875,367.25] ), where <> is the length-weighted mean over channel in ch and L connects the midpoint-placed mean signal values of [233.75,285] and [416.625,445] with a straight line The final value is -0.12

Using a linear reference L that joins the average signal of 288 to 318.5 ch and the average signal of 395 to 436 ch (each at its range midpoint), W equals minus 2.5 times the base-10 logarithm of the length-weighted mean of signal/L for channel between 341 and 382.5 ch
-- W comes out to 0.09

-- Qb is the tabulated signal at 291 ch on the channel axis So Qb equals 1.2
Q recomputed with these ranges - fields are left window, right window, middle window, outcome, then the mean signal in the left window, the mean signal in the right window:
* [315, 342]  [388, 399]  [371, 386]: 0.7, 1.24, 1.08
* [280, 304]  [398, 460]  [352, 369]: 1.2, 1.19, 1.1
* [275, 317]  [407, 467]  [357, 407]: 1.8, 1.18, 1.08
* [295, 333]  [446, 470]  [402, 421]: -0.9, 1.26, 0.988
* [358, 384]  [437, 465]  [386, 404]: -0.4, 1.08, 1.04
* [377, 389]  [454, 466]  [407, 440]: -3.6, 1.07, 0.965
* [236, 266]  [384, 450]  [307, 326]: -4.3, 0.972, 1.11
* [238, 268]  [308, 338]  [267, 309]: 1.0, 0.934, 1.25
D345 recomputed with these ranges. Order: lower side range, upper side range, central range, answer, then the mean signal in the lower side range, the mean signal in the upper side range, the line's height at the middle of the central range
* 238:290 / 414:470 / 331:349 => -0.21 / 0.935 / 1.07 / 0.992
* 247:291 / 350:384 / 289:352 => -0.25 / 0.886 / 1.07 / 0.983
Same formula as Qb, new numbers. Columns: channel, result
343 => 1.23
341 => 1.22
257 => 0.793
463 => 0.957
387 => 1.09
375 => 1.05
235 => 1.33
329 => 1.27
